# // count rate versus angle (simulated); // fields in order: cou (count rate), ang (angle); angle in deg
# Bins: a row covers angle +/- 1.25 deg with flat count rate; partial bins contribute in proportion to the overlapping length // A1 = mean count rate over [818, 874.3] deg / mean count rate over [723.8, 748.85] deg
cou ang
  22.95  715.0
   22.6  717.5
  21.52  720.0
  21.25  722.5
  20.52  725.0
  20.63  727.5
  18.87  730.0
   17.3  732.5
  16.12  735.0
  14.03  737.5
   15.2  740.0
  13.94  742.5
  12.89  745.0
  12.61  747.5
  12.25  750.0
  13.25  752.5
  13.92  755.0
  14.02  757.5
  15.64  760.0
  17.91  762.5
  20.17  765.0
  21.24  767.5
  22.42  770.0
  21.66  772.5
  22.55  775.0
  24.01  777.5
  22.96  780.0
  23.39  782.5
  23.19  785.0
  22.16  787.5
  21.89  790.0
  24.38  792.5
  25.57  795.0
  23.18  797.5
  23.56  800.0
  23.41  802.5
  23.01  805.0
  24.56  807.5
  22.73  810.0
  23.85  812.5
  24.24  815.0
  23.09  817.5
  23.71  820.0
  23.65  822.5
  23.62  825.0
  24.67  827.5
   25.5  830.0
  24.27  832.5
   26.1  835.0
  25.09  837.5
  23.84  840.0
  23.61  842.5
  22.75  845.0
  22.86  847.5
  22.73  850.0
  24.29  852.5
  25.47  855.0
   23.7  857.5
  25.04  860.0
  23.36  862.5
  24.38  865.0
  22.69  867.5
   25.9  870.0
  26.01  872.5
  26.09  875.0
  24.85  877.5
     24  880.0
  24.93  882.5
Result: 1.50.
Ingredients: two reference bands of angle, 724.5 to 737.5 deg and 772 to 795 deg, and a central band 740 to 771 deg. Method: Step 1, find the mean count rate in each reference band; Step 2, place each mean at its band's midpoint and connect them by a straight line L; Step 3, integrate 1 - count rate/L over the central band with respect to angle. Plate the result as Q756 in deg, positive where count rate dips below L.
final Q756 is 7.2 deg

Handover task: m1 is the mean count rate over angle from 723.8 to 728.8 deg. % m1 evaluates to 20.6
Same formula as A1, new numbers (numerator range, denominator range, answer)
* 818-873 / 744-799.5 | 1.23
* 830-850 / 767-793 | 1.06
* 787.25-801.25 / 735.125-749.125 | 1.70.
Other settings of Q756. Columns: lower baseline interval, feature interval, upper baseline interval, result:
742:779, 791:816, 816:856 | -3.17 deg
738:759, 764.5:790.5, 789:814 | -4.66 deg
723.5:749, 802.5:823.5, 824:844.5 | -0.81 deg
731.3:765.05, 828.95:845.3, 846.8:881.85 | -1.77 deg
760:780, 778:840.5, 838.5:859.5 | -3.89 deg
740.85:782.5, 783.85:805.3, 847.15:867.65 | -3.80 deg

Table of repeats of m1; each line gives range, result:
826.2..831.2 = 25.1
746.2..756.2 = 13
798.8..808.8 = 23.6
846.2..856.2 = 23.8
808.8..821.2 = 23.5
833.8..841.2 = 25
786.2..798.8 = 23.4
